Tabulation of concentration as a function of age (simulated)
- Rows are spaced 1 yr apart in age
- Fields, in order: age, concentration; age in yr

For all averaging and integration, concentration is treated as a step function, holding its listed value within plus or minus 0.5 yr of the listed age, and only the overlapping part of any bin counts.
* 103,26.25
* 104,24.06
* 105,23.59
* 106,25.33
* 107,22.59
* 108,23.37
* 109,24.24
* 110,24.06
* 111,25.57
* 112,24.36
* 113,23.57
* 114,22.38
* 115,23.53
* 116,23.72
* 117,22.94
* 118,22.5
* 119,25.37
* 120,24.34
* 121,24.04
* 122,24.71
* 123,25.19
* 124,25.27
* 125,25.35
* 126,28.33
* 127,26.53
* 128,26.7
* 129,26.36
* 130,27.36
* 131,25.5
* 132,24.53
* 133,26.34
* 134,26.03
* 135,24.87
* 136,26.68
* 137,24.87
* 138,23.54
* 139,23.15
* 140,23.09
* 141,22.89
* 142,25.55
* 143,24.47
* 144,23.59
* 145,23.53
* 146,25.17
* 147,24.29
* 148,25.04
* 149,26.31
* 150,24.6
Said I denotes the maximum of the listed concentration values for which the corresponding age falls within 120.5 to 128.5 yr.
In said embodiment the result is 28.33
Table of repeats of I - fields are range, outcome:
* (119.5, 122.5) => 24.71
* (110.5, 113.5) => 25.57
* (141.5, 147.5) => 25.55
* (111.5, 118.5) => 24.36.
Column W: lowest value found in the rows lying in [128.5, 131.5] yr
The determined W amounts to 25.5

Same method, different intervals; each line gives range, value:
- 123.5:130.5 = 25.27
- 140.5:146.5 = 22.89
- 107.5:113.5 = 23.37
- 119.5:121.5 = 24.04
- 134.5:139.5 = 23.15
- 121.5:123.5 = 24.71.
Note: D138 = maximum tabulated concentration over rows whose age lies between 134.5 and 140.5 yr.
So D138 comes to 26.68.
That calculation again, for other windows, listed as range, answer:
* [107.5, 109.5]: 24.24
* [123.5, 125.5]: 25.35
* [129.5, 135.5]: 27.36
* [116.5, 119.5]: 25.37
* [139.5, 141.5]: 23.09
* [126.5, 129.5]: 26.7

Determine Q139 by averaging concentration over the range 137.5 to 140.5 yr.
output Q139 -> 23.3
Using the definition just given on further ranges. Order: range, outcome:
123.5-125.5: 25.3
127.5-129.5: 26.5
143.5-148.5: 24.3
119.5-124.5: 24.7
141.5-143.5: 25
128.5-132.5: 25.9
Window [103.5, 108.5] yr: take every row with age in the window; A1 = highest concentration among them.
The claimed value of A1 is 25.33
